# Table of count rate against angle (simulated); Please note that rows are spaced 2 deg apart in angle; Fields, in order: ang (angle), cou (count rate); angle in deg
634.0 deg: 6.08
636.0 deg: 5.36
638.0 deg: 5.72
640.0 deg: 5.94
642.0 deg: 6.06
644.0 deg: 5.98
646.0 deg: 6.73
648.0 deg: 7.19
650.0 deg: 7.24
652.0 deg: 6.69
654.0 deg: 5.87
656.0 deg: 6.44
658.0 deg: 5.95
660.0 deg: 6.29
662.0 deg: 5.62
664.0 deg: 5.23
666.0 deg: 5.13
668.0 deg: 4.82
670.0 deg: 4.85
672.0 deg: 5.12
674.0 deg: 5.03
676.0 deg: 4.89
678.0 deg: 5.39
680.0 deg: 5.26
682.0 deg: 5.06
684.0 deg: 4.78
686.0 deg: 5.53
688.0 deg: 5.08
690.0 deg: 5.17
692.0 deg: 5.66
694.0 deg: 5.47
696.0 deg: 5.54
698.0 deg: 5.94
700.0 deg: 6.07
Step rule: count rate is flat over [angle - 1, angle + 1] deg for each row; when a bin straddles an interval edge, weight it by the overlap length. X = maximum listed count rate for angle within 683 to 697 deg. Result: 5.66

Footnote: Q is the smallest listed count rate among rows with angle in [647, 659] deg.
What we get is 5.87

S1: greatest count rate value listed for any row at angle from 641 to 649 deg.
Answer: 7.19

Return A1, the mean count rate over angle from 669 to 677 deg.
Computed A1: 4.97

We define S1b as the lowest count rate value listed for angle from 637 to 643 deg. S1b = 5.72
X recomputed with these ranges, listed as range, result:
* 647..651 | 7.24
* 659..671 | 6.29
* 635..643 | 6.06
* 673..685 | 5.39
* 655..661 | 6.44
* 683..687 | 5.53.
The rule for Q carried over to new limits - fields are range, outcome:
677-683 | 5.06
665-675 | 4.82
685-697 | 5.08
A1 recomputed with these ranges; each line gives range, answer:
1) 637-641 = 5.83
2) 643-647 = 6.36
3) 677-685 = 5.12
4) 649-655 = 6.6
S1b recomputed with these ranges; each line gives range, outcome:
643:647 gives 5.98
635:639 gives 5.36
